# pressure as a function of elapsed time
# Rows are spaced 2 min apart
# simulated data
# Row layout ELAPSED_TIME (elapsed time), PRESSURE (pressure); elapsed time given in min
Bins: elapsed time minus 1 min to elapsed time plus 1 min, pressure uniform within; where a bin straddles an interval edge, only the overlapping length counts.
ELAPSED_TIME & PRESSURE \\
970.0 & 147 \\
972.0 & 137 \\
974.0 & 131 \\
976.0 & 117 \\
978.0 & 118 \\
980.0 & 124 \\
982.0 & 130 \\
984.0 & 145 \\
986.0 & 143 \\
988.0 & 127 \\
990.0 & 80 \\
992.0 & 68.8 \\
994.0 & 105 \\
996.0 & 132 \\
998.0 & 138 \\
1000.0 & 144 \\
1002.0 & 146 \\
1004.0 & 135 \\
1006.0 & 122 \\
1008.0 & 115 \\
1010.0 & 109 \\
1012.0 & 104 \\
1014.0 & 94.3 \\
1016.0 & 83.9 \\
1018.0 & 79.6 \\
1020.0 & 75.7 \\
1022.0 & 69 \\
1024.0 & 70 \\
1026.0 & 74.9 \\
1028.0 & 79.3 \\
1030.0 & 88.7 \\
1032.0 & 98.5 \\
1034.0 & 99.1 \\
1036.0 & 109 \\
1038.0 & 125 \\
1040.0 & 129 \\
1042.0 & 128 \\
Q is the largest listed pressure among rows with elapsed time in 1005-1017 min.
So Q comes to 122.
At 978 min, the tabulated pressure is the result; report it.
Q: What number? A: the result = 118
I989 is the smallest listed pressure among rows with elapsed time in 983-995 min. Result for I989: 68.8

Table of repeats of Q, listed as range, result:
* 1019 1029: 79.3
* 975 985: 145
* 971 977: 137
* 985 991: 143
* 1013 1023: 94.3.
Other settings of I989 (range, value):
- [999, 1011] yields 109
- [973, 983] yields 117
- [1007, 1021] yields 75.7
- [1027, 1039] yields 79.3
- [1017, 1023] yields 69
